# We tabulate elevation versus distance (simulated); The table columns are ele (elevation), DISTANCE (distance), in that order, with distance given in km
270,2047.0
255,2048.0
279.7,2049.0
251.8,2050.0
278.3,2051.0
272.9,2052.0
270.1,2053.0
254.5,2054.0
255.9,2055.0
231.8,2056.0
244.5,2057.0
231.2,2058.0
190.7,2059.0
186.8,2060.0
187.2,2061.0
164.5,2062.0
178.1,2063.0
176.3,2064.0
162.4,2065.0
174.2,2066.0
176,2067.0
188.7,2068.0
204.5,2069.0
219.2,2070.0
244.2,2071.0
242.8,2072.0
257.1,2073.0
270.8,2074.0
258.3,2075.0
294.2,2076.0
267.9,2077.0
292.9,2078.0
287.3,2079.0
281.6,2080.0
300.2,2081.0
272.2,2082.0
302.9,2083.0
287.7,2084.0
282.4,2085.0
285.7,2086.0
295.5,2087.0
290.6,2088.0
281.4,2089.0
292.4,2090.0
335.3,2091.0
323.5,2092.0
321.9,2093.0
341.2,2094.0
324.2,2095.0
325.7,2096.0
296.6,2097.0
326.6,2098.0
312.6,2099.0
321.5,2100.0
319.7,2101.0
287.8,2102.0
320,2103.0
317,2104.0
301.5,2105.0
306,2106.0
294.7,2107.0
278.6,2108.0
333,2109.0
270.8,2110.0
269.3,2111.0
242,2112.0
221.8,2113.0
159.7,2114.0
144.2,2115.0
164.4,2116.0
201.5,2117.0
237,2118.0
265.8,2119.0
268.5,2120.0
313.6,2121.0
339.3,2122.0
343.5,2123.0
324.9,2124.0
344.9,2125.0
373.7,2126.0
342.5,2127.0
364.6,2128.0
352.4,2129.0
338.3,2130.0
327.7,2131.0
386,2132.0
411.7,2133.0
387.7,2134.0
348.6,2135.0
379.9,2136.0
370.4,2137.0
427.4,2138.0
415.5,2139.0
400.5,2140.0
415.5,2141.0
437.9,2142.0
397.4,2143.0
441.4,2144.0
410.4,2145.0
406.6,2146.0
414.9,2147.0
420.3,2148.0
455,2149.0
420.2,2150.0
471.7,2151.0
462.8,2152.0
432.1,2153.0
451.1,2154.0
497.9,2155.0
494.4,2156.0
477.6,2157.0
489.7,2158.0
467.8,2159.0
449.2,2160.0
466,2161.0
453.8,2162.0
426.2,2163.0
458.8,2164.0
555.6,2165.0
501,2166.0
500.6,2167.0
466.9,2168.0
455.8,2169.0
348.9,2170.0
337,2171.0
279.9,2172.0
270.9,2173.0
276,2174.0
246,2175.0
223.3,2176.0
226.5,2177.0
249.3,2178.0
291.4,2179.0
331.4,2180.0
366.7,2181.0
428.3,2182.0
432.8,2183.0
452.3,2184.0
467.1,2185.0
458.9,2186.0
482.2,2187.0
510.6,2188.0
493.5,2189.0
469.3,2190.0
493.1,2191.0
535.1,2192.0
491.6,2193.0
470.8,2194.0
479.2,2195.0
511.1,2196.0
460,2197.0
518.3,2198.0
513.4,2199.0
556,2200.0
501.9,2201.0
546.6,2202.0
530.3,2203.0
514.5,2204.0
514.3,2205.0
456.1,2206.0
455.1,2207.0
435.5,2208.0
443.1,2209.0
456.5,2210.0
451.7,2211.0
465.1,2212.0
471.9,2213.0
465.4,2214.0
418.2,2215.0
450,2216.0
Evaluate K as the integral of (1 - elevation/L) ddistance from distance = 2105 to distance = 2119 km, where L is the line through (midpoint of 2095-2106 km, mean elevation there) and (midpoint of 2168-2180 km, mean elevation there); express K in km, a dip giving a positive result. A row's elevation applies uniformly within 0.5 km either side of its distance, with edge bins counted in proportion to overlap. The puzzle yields 3.1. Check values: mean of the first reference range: 313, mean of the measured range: 243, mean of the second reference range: 300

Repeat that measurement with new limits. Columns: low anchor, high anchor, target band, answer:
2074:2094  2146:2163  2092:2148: 7.2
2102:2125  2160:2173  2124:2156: -4.7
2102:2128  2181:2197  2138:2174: -4.4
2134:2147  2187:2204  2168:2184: 4.9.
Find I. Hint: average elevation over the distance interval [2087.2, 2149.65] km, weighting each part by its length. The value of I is 329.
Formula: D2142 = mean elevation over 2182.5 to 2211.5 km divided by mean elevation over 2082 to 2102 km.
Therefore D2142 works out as 1.58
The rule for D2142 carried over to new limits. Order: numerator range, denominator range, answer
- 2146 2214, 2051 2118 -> 1.69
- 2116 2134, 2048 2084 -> 1.35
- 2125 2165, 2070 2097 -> 1.45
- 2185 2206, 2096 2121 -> 1.85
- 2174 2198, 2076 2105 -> 1.37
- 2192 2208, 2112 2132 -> 1.74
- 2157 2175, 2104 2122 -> 1.64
